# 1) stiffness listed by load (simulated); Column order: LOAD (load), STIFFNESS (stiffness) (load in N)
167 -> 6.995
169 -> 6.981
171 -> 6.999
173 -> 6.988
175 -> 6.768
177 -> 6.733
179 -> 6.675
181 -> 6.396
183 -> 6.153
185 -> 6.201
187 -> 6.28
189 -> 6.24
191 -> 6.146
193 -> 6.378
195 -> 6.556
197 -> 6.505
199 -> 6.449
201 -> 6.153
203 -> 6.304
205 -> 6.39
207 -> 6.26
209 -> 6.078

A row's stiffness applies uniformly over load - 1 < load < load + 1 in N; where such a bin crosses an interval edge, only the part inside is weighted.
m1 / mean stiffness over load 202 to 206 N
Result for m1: 6.35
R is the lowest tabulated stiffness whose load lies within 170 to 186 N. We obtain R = 6.153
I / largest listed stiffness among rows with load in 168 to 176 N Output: 6.999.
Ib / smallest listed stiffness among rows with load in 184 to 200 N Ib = 6.146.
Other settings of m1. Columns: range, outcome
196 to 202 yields 6.37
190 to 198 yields 6.4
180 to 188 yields 6.26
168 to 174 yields 6.99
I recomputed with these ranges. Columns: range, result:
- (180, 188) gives 6.396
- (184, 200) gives 6.556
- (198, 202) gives 6.449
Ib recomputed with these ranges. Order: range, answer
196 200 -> 6.449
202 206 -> 6.304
